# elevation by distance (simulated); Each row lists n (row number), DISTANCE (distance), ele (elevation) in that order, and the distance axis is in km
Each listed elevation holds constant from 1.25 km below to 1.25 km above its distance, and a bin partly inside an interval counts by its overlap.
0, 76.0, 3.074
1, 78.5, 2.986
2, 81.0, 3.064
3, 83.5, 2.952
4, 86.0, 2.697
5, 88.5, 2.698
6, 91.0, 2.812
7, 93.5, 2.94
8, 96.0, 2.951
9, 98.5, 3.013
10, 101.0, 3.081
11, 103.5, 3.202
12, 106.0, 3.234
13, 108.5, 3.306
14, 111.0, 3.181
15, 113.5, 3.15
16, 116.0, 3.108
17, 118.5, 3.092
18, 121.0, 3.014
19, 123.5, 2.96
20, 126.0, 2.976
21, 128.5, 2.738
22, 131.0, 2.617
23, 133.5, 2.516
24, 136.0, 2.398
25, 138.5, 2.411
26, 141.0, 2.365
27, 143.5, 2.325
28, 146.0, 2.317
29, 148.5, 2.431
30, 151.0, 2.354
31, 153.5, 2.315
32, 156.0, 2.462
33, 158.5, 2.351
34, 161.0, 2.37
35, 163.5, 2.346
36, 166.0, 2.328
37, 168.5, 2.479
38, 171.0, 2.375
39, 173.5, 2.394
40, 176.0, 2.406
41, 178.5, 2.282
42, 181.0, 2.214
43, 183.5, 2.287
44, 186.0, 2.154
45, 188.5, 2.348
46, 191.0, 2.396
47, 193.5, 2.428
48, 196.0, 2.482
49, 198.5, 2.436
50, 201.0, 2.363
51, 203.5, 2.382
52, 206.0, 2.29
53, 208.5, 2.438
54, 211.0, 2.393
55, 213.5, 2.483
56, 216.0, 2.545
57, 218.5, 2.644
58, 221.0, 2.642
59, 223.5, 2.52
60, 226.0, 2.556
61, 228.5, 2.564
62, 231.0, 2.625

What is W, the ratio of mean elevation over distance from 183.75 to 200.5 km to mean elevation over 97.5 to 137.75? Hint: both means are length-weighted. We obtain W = 0.8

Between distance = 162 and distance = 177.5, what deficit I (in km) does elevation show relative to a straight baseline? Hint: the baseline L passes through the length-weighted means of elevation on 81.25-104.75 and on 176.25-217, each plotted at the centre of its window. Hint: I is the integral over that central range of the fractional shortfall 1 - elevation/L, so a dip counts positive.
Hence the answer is 0.8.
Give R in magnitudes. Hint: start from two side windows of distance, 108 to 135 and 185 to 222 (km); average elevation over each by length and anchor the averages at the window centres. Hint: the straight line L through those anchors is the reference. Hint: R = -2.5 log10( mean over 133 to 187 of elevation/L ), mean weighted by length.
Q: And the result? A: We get 0.15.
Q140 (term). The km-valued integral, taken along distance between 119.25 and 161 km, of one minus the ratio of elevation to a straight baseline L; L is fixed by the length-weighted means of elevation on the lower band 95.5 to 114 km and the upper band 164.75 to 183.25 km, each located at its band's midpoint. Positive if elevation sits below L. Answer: 3.2 km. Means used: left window 3.15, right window 2.35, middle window 2.54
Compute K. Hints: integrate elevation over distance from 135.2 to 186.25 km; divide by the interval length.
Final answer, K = 2.35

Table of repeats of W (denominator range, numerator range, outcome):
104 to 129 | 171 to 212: 0.76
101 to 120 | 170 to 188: 0.73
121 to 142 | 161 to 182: 0.89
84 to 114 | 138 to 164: 0.78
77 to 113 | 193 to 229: 0.82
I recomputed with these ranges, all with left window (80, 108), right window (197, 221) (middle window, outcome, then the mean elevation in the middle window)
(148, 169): 2.39 km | 2.38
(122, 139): 0.82 km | 2.68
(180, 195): 1.41 km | 2.31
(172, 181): 0.90 km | 2.34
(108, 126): -1.42 km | 3.1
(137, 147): 1.45 km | 2.36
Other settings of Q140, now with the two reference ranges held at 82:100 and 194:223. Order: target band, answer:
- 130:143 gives 1.3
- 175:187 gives 1.4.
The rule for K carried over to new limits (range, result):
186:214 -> 2.39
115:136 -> 2.85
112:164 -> 2.61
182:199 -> 2.36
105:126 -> 3.12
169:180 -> 2.37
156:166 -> 2.37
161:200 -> 2.36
